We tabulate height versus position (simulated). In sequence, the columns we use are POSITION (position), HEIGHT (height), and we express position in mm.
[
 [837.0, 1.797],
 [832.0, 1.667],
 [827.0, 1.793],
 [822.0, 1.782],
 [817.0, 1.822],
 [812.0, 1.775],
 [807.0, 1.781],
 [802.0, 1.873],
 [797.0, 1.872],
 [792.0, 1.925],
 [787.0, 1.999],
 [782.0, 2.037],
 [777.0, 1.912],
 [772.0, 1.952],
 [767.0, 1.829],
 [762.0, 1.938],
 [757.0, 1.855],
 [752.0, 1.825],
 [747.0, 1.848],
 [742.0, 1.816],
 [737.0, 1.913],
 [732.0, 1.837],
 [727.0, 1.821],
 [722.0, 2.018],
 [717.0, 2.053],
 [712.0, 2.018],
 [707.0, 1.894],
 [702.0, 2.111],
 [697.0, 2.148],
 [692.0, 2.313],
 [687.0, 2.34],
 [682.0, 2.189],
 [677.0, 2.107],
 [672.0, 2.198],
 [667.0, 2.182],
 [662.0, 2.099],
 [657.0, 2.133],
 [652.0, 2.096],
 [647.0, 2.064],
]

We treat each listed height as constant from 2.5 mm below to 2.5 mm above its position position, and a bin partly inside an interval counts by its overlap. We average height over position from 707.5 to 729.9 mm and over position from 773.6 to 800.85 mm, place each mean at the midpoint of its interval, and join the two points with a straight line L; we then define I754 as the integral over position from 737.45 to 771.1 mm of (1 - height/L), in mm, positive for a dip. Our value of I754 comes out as 1.6 mm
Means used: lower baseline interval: 1.97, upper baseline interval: 1.95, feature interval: 1.86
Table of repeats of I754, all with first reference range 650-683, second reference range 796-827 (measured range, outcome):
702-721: 0.3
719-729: 0.4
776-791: -0.9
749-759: 0.5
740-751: 0.7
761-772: 0.1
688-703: -1.0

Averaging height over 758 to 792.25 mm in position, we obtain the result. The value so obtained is 1.94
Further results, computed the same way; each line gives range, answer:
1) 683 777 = 1.98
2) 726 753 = 1.85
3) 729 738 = 1.87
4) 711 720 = 2.04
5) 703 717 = 1.99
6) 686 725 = 2.1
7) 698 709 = 2.03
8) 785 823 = 1.85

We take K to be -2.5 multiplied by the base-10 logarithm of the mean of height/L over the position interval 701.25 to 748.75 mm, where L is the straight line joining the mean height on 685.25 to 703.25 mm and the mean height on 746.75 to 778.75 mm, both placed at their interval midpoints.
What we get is 0.08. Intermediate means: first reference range 2.23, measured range 1.93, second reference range 1.88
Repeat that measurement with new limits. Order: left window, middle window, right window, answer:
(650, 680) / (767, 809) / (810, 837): -0.04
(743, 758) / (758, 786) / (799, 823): -0.06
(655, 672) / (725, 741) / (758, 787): 0.09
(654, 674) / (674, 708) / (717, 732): -0.06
